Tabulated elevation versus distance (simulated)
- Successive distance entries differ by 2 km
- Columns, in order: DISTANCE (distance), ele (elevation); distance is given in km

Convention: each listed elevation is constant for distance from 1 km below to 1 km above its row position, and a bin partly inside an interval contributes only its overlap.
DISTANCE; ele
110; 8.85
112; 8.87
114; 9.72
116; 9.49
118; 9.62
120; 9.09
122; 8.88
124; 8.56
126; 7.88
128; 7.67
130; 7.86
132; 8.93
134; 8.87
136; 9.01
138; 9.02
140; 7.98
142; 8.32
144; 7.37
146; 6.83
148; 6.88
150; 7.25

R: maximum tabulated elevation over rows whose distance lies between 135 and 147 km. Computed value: 9.02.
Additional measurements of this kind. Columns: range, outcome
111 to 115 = 9.72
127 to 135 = 8.93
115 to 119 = 9.62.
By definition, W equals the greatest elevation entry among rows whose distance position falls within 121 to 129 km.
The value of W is 8.88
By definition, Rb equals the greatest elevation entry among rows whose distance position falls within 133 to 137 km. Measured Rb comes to 9.01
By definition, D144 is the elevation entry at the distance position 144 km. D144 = 7.37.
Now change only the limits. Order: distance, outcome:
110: 8.85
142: 8.32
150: 7.25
